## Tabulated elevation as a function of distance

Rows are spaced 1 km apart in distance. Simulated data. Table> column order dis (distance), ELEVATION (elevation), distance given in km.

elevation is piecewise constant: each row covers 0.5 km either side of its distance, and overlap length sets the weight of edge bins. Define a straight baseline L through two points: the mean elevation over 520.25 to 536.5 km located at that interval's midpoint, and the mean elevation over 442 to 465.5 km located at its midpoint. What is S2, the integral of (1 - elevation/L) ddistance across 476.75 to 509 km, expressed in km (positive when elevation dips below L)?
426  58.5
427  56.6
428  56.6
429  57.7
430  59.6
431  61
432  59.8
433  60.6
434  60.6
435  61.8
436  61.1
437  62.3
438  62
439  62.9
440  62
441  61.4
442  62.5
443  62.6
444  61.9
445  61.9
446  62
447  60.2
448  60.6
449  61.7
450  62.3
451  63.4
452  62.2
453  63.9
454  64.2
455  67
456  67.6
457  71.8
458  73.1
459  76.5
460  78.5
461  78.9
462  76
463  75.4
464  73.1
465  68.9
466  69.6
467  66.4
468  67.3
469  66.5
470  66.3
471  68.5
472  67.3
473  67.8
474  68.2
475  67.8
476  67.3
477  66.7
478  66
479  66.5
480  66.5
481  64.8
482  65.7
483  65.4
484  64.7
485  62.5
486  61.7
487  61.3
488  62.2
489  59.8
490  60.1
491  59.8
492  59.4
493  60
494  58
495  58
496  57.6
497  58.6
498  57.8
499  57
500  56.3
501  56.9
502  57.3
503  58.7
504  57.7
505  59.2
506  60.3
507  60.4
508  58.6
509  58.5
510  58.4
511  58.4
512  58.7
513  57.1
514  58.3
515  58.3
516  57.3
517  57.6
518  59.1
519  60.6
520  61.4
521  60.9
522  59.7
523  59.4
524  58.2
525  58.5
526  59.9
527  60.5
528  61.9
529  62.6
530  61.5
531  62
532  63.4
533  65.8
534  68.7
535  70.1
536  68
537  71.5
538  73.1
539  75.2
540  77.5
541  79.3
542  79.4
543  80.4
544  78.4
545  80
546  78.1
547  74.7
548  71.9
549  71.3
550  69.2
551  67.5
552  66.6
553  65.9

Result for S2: 2.1 km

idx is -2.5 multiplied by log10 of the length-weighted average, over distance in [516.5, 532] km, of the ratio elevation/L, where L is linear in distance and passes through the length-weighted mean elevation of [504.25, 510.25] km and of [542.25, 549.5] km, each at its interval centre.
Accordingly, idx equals 0.110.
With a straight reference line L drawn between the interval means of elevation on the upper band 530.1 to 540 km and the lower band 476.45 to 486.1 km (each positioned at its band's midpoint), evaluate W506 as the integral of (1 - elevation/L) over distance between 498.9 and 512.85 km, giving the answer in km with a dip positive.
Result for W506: 1.78 km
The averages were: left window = 65.2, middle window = 58.3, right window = 68.8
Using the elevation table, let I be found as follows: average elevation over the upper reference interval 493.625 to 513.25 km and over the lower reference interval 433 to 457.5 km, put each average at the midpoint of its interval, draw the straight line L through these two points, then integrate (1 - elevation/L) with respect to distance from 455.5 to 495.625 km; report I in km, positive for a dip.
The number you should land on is -4.2 km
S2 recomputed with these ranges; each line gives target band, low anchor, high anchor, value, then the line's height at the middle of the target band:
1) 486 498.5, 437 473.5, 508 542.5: 1.1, 65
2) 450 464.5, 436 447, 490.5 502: -2.3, 60.9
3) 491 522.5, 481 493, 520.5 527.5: 1.1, 60.8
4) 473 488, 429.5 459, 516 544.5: -0.2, 64.4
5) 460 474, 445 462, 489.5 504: -1.3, 64.4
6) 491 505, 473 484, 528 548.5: 2.1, 68.2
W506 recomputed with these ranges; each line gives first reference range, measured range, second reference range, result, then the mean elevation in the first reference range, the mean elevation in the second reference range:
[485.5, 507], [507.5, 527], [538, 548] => 2.42 km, 59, 77.5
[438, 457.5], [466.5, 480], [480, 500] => -1.17 km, 63.2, 60.8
